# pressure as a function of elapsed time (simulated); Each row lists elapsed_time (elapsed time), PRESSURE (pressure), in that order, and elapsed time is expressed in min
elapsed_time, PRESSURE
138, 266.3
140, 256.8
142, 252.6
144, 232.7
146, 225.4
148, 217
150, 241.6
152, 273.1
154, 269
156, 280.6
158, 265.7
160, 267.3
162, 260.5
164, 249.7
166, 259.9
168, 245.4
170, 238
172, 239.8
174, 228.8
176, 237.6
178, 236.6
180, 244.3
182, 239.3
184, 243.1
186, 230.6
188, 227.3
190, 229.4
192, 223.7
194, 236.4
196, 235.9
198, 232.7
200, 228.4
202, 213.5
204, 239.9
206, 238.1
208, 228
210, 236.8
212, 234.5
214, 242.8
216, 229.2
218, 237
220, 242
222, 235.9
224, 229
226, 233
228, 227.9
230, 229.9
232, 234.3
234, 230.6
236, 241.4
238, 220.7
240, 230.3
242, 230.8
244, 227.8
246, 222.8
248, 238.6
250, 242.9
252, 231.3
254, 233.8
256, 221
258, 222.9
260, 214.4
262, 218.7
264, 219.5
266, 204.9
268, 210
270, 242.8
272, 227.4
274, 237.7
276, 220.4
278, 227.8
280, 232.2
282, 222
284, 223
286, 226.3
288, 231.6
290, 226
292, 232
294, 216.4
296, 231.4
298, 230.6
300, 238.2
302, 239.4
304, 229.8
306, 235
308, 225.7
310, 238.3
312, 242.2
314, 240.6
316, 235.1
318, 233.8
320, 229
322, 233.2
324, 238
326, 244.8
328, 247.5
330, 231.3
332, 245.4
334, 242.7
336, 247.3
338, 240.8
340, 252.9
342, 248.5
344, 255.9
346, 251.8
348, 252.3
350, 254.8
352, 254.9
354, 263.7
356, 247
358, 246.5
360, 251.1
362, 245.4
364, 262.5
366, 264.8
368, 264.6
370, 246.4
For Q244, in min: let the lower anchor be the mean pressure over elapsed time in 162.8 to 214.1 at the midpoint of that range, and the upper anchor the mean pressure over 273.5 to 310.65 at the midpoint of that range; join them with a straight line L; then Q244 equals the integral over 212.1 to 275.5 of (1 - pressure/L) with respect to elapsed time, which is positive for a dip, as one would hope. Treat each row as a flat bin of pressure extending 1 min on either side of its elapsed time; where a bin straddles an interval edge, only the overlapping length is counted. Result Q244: 0.9 min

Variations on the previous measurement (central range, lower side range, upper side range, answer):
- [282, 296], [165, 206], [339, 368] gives 1.2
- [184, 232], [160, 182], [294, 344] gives 2.1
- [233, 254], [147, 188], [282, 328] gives 0.7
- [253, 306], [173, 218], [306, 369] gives 3.2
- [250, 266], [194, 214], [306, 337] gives 0.8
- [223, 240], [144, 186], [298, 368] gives 1.1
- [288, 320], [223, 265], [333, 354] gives 1.2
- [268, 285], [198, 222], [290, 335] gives 0.5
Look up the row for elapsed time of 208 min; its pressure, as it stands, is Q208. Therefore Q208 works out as 228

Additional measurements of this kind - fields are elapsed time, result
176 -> 237.6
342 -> 248.5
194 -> 236.4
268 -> 210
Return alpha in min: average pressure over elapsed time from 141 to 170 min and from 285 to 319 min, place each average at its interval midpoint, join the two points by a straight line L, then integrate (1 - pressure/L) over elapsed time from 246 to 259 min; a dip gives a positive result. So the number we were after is 0.4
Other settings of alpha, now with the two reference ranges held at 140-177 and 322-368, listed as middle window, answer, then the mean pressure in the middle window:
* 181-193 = 0.8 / 232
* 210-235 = 1.5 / 234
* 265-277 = 1.2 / 224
